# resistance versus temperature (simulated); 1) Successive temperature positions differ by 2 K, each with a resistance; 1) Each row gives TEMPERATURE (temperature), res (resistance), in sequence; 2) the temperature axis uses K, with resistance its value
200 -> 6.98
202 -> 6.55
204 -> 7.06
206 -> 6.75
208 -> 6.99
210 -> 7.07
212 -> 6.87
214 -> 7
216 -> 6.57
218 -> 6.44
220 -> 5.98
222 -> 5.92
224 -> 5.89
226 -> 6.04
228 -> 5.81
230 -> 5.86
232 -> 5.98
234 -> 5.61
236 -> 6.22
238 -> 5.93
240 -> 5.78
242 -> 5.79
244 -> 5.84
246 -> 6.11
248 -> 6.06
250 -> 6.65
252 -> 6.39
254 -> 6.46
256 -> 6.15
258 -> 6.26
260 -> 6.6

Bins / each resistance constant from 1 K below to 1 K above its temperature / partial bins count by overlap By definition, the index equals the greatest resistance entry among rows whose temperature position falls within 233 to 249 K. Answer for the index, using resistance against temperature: 6.22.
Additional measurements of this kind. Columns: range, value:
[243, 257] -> 6.65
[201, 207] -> 7.06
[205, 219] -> 7.07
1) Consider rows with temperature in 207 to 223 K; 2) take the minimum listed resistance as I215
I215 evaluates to 5.92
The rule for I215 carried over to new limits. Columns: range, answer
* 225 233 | 5.81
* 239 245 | 5.78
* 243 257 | 5.84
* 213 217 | 6.57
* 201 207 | 6.55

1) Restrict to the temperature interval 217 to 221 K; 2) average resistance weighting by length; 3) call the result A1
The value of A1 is 6.21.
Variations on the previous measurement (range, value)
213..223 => 6.38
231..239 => 5.93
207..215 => 6.98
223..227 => 5.96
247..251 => 6.36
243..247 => 5.97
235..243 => 5.93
